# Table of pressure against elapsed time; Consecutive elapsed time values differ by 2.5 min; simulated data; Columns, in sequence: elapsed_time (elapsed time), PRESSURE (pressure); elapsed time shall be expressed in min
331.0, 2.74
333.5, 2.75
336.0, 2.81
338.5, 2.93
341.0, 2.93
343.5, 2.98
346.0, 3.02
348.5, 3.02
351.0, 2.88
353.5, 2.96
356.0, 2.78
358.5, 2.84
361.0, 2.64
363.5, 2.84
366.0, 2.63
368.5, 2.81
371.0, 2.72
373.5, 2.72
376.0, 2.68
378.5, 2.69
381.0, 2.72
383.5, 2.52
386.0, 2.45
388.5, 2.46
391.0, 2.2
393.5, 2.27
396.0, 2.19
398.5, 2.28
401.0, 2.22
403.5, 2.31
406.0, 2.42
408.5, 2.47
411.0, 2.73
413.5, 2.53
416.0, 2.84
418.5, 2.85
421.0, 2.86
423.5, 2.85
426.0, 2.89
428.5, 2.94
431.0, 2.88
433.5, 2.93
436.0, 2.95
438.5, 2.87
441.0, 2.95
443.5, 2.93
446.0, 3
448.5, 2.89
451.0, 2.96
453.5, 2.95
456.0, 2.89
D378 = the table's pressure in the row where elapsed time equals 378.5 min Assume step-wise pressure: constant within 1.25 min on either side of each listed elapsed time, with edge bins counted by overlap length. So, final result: 2.69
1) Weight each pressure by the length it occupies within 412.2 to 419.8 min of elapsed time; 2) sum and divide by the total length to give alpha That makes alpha 2.74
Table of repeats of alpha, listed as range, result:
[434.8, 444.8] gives 2.93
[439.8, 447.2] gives 2.96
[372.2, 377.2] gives 2.7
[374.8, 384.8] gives 2.65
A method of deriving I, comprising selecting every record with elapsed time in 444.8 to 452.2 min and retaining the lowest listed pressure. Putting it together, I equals 2.89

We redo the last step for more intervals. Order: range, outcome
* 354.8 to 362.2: 2.64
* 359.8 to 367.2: 2.63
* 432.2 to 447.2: 2.87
